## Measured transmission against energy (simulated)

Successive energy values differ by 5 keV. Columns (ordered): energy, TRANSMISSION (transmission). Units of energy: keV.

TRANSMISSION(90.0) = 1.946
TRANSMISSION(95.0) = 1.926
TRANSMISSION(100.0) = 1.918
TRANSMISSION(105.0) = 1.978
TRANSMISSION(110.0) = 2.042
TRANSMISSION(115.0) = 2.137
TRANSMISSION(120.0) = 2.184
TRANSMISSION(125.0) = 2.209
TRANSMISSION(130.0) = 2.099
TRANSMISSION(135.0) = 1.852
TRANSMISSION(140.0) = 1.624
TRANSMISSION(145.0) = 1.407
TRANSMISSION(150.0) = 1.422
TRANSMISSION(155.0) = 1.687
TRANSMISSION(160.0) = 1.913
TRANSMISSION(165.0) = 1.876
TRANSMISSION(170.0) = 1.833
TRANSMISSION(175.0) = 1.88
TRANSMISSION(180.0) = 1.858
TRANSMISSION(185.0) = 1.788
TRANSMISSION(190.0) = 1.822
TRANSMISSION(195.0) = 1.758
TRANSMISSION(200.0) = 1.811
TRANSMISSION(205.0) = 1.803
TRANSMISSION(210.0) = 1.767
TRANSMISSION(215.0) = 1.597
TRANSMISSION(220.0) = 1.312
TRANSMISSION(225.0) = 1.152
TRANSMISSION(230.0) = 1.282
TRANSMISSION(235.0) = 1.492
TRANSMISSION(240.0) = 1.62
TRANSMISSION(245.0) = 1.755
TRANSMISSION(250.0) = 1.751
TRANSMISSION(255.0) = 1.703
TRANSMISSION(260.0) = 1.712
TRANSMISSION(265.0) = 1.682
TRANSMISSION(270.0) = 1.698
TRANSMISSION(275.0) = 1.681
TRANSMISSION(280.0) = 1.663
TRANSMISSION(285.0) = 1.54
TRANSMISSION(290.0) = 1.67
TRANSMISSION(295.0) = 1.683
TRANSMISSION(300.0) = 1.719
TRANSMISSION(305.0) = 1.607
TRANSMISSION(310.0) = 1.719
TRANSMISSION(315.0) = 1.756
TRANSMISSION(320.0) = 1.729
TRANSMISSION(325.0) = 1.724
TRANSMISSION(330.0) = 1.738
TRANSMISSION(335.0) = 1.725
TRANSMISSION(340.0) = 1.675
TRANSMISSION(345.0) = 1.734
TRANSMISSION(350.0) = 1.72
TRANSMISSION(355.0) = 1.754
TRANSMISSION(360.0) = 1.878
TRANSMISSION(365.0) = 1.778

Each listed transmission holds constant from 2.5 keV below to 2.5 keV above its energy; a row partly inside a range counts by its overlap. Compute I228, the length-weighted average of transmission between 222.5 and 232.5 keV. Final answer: 1.22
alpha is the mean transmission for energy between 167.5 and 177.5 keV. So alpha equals 1.86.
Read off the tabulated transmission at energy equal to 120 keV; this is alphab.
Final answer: 2.184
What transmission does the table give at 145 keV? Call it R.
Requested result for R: 1.407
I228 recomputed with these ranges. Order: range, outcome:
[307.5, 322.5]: 1.73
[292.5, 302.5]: 1.7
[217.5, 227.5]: 1.23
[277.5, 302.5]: 1.66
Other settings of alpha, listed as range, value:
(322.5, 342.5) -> 1.72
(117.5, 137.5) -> 2.09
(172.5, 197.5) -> 1.82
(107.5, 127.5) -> 2.14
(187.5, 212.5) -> 1.79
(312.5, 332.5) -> 1.74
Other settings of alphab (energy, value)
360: 1.878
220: 1.312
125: 2.209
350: 1.72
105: 1.978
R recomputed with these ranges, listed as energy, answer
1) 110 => 2.042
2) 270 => 1.698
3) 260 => 1.712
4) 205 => 1.803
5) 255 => 1.703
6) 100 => 1.918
